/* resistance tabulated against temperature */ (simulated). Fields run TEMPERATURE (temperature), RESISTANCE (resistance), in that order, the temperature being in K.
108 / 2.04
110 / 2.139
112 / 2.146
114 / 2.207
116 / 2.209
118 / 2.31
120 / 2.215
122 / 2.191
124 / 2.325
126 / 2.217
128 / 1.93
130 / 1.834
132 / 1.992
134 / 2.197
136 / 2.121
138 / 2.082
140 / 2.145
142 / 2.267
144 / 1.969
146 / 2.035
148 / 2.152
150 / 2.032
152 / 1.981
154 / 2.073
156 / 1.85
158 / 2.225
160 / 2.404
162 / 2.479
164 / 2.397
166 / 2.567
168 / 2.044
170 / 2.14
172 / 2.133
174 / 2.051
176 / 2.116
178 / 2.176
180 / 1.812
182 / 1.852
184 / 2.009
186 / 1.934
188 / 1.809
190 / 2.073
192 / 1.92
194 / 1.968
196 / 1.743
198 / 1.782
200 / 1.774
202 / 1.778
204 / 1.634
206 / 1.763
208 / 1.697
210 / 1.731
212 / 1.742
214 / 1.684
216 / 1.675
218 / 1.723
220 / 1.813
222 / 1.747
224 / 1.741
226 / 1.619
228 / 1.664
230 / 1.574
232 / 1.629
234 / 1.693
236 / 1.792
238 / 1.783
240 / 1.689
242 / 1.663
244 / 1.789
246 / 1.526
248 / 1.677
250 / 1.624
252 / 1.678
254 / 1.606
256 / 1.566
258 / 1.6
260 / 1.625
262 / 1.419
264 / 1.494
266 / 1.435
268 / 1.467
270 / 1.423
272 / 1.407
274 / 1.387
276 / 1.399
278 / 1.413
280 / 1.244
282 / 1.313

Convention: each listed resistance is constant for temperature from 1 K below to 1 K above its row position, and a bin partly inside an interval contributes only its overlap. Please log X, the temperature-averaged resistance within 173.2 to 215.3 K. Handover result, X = 1.86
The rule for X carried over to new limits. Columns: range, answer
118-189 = 2.11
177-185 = 1.96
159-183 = 2.18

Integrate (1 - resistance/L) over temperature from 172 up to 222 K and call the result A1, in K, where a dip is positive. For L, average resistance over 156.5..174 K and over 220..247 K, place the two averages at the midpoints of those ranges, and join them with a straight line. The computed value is 3.8 K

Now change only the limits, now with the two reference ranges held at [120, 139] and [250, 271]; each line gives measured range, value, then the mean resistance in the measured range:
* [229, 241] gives -0.35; 1.69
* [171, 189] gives -0.97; 1.99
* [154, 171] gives -2.52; 2.25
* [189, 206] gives -0.18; 1.83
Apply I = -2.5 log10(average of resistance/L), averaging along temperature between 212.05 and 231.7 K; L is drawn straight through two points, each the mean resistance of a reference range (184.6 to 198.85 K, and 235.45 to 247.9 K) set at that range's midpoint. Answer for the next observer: 0.05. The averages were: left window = 1.89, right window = 1.7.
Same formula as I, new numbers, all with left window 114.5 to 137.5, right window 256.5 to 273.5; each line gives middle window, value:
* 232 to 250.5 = -0.06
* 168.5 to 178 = -0.11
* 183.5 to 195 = -0.06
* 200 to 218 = 0.02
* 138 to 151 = -0.02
